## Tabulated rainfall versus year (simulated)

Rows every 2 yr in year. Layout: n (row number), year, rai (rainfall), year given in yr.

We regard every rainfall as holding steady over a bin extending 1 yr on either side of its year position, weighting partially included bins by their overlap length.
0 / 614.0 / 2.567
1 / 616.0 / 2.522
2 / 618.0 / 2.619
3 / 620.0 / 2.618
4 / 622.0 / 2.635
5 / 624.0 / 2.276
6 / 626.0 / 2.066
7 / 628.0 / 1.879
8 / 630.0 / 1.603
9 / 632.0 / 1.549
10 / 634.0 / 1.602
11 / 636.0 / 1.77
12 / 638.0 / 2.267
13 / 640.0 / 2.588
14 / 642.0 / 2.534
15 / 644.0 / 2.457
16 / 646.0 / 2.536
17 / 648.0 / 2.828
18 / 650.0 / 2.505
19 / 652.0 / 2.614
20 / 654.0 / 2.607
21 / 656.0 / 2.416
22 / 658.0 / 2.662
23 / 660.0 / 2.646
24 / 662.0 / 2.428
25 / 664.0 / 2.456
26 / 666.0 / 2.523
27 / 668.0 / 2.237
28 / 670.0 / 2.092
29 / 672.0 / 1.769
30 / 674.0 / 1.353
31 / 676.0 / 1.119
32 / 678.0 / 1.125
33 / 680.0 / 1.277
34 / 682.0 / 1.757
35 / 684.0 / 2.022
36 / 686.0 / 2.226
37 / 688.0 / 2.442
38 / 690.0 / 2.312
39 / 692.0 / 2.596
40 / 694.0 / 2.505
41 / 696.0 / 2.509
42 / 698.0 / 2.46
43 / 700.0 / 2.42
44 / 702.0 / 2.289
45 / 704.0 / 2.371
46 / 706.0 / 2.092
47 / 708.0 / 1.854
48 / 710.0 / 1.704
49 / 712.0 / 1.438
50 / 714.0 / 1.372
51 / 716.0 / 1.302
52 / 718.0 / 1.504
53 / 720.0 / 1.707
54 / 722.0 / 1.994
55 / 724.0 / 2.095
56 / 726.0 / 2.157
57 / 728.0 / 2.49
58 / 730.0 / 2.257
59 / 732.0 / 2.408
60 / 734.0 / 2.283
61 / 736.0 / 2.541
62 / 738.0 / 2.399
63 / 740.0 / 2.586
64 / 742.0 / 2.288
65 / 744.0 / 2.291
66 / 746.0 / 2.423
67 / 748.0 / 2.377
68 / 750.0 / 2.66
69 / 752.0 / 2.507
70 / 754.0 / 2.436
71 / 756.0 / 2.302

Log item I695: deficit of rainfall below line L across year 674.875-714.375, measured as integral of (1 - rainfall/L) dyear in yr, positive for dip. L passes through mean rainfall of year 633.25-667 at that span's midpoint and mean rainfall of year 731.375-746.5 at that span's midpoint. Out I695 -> 6.8 yr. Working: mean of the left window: 2.44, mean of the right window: 2.4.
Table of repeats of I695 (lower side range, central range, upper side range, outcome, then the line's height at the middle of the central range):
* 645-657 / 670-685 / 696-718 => 4.9 yr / 2.28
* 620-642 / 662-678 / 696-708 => 2.0 yr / 2.2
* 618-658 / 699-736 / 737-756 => 6.1 yr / 2.4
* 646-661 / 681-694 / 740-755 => 1.5 yr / 2.54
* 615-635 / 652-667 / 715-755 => -2.6 yr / 2.17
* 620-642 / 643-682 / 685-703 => 0.9 yr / 2.25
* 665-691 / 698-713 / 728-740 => 0.5 yr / 2.13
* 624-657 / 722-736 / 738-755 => 0.8 yr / 2.41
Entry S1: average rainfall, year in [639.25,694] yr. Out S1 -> 2.23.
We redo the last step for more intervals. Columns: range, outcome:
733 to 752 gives 2.43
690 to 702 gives 2.47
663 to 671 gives 2.33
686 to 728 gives 2.07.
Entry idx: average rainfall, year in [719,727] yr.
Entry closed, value 1.99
